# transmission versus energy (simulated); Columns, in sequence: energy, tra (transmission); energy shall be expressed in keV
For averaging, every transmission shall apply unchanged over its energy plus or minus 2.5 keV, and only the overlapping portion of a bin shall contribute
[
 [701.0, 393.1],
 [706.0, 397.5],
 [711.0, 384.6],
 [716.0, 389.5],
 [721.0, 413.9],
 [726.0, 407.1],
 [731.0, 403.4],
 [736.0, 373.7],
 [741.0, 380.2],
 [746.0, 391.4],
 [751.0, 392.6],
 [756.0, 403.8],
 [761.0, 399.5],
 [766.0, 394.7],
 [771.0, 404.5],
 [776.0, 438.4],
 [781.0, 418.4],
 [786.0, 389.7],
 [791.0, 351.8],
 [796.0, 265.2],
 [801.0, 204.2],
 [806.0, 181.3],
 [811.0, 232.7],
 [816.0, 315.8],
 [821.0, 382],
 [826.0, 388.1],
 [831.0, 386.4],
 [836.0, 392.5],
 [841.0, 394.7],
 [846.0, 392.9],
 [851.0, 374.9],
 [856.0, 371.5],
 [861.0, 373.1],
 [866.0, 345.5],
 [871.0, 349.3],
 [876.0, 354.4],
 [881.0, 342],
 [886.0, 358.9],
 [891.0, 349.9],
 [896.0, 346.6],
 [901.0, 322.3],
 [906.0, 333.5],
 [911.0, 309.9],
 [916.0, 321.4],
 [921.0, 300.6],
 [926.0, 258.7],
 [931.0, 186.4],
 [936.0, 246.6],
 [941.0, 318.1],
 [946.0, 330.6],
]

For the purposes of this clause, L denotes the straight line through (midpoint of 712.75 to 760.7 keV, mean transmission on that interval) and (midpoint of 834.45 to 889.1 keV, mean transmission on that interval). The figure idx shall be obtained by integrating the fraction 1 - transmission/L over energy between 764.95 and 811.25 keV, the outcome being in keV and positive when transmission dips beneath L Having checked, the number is 6.5 keV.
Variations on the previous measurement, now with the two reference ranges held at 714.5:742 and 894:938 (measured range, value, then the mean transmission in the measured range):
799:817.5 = 6.4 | 230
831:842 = -1.8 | 392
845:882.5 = -4.9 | 362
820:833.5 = -1.8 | 386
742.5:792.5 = -3.4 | 399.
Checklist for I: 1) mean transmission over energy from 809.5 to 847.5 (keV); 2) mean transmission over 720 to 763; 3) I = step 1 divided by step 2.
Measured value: 0.92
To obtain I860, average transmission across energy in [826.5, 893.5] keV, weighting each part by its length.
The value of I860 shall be 369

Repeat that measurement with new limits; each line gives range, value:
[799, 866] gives 339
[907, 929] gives 298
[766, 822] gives 327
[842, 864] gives 378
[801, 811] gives 200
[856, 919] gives 343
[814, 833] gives 369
